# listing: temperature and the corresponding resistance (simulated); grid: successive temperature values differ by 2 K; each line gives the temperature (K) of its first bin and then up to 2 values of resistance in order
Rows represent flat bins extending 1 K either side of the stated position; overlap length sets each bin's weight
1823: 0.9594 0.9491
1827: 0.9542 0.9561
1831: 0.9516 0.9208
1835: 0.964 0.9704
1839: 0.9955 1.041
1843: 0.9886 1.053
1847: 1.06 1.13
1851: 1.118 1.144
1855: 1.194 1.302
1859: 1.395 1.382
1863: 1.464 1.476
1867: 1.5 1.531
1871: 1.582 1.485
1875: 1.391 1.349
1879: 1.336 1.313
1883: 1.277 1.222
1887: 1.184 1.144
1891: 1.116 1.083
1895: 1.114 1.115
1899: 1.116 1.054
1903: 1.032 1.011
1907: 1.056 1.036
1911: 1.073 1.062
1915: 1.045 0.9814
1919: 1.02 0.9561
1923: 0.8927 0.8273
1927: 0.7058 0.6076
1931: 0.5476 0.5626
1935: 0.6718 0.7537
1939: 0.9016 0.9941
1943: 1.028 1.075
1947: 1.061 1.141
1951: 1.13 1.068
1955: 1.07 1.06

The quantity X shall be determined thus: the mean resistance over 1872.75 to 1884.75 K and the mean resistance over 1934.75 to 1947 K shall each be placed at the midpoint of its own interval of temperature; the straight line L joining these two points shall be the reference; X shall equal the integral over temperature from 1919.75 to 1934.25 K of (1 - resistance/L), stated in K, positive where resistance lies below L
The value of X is 4.2 K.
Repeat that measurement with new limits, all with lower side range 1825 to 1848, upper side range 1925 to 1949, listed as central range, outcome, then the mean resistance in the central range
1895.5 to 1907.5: -2.5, 1.07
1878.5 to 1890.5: -4.3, 1.24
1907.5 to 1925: -2.9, 0.999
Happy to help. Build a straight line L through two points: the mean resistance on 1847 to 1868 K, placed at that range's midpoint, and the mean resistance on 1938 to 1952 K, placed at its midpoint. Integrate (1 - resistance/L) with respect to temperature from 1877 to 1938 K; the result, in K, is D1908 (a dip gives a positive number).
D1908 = 8.4 K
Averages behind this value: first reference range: 1.3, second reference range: 1.05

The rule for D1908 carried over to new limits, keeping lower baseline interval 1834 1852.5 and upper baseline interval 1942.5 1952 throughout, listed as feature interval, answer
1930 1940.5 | 3.7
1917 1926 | 1.2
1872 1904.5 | -4.4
